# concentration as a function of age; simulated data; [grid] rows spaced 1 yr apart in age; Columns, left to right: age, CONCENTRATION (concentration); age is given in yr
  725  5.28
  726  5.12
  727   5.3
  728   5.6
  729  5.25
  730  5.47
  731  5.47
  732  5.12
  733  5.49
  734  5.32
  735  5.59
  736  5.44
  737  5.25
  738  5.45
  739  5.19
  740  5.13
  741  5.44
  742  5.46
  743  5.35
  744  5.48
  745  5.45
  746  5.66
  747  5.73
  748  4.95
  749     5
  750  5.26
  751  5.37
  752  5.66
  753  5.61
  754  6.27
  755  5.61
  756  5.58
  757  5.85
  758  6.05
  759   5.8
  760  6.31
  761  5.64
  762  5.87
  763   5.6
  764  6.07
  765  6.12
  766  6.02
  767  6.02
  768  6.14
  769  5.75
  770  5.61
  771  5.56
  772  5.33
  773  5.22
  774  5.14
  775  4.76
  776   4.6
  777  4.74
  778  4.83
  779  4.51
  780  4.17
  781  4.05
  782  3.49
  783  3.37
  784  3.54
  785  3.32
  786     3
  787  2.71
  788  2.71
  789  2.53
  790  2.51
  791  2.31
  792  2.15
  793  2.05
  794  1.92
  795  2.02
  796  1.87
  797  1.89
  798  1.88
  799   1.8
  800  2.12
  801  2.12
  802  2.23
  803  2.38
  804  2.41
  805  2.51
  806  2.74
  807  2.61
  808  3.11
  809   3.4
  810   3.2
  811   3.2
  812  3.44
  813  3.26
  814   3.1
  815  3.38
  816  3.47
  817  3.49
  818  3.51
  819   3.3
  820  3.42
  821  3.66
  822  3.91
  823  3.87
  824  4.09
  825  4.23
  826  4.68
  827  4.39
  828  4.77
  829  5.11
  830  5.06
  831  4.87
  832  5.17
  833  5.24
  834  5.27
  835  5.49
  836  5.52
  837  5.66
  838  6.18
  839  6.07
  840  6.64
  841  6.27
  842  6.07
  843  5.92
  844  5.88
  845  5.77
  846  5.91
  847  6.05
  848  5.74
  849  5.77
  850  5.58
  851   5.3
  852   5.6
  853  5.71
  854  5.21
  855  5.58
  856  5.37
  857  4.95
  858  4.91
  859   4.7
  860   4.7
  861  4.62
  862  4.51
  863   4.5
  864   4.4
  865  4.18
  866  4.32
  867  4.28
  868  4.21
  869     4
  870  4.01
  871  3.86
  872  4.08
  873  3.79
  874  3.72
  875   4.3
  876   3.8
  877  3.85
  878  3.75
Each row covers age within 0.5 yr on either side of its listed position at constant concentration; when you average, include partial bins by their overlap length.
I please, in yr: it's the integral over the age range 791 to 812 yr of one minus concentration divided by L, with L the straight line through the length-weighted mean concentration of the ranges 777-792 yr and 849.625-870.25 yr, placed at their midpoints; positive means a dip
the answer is 7.4 yr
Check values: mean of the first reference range 3.37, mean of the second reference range 4.8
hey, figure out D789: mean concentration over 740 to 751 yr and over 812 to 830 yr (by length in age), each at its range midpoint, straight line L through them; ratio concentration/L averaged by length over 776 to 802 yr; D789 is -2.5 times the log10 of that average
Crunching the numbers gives 0.50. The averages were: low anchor 5.37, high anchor 3.88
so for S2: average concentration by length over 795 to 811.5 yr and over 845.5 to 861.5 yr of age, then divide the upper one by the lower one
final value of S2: 2.2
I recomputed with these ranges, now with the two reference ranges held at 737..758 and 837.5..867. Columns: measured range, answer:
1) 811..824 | 4.60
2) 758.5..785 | 1.60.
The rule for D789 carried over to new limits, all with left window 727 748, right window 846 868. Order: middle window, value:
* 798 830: 0.479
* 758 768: -0.121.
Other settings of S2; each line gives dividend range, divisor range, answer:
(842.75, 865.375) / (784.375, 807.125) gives 2.24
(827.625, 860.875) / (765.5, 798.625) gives 1.45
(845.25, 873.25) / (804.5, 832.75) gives 1.29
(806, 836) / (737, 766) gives 0.71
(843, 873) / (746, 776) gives 0.88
